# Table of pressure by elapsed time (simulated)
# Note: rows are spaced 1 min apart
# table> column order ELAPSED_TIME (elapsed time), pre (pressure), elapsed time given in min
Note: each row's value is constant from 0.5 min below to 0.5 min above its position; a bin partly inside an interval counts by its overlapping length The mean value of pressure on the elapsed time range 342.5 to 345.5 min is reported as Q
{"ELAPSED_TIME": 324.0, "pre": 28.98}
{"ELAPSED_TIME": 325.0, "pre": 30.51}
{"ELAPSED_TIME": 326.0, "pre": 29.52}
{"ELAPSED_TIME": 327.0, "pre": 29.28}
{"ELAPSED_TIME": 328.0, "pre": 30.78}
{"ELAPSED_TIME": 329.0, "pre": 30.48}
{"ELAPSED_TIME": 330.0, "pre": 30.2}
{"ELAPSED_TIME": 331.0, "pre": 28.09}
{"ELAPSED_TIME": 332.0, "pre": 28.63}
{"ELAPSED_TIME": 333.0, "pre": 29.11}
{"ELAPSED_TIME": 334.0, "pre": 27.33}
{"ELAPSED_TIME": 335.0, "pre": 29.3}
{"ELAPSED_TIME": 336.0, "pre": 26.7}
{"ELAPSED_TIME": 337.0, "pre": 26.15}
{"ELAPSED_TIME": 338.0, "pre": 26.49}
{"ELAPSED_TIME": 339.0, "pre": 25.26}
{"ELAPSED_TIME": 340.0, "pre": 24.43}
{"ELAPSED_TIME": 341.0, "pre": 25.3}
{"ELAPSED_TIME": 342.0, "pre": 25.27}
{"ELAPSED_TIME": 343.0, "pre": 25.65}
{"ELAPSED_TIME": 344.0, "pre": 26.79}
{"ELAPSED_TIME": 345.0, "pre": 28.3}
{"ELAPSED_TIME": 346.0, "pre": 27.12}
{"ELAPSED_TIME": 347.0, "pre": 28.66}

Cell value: 26.9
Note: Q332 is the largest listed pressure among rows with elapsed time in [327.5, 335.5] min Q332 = 30.78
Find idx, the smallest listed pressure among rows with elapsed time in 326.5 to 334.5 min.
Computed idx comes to 27.33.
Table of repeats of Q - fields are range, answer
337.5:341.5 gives 25.4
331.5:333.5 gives 28.9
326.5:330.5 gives 30.2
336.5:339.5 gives 26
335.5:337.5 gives 26.4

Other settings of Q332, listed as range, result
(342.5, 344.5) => 26.79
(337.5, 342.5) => 26.49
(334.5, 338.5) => 29.3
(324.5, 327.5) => 30.51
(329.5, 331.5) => 30.2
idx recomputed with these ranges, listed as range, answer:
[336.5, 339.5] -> 25.26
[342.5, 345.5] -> 25.65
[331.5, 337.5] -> 26.15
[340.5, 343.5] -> 25.27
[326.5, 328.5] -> 29.28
